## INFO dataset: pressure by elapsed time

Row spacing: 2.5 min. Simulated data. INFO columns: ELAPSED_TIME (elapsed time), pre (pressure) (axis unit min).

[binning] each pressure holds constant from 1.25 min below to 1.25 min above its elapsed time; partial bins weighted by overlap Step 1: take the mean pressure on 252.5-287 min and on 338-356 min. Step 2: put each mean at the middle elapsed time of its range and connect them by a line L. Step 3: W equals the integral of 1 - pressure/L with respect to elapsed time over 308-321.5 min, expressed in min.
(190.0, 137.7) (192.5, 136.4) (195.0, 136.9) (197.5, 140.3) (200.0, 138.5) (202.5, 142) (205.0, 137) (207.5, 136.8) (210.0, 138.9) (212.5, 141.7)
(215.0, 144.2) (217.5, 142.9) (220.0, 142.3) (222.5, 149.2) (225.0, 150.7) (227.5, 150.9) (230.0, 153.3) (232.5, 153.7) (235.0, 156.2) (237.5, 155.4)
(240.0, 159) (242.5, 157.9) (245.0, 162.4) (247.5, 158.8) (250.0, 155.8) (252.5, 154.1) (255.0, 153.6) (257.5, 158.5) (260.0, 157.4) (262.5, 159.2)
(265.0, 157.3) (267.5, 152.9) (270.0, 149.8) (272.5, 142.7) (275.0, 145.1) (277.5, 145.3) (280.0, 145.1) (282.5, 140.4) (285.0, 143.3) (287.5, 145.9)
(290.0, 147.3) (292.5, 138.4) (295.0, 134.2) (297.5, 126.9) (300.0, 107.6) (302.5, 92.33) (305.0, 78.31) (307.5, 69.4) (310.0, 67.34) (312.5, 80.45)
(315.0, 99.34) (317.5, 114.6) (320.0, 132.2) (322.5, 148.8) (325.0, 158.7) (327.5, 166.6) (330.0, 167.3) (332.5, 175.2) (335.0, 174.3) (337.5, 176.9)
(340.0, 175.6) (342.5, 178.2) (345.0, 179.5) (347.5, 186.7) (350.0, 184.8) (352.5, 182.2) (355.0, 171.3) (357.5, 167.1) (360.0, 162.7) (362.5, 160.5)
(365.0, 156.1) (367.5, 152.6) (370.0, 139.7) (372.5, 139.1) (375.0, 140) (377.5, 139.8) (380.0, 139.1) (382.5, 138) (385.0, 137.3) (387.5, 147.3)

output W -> 5.61 min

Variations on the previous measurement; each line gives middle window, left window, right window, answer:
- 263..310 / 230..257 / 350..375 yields 8.2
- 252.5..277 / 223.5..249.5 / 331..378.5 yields 0.8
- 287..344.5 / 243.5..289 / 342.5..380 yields 8.7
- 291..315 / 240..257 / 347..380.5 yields 8.8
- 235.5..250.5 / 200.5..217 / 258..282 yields -1.3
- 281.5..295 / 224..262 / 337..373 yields 1.6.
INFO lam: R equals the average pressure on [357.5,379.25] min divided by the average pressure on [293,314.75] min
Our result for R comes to 1.6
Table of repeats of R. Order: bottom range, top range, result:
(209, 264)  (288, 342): 0.86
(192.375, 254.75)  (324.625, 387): 1.09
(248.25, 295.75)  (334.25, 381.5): 1.10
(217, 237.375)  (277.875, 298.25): 0.94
